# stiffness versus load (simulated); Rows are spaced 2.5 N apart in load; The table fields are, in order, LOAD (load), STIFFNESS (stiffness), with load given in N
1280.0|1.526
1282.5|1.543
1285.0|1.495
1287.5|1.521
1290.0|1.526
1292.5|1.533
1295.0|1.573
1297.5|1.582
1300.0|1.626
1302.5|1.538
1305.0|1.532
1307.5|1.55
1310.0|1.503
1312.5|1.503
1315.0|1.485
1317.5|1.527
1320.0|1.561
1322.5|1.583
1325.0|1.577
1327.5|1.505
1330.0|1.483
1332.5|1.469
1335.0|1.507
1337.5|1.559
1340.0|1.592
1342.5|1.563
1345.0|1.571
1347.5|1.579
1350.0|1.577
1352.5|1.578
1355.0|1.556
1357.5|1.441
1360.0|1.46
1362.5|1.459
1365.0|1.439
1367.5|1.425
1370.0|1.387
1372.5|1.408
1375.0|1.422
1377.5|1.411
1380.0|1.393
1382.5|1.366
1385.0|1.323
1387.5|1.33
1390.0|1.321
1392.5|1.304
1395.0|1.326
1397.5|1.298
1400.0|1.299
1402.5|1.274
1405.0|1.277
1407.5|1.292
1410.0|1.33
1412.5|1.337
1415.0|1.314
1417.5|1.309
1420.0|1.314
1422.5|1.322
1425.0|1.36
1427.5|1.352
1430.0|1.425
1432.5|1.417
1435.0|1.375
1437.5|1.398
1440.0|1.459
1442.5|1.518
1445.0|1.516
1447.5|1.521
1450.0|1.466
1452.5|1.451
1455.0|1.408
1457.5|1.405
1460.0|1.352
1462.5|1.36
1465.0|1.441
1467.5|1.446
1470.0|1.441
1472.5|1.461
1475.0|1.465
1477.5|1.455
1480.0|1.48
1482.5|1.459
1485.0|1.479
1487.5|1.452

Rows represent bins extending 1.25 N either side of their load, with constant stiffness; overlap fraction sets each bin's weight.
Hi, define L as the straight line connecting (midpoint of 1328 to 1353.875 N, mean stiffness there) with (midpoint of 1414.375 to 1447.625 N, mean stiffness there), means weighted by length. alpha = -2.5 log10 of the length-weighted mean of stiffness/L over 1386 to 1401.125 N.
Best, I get 0.11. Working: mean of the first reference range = 1.55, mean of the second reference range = 1.4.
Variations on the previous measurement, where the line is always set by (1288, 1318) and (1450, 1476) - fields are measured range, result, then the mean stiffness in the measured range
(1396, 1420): 0.13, 1.3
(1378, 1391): 0.10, 1.35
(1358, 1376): 0.05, 1.43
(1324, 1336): 0.01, 1.51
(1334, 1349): -0.04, 1.56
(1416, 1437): 0.07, 1.36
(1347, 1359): -0.03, 1.54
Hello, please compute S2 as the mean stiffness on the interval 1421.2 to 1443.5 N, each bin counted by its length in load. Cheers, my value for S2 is 1.4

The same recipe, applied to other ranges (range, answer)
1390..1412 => 1.3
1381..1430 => 1.32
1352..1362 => 1.5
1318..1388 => 1.49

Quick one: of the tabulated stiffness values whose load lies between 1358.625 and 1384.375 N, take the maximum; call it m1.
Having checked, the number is 1.46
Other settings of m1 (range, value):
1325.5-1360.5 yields 1.592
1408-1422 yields 1.337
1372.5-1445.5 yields 1.518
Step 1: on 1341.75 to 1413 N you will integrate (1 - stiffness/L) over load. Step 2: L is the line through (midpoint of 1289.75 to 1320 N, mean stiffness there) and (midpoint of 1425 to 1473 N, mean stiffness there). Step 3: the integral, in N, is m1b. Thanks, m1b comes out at 3.90 N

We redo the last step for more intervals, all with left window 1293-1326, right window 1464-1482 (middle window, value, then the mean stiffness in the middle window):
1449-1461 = 0.4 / 1.42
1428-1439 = 0.6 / 1.4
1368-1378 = 0.7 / 1.41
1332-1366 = 0.0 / 1.53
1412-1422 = 1.1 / 1.32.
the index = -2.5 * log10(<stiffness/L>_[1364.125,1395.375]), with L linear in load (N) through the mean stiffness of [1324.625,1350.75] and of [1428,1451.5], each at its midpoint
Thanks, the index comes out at 0.10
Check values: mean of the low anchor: 1.54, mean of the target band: 1.37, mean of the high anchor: 1.45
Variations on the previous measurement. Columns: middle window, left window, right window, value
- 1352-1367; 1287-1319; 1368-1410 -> -0.054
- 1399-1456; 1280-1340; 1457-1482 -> 0.060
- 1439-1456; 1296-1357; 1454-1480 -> -0.026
